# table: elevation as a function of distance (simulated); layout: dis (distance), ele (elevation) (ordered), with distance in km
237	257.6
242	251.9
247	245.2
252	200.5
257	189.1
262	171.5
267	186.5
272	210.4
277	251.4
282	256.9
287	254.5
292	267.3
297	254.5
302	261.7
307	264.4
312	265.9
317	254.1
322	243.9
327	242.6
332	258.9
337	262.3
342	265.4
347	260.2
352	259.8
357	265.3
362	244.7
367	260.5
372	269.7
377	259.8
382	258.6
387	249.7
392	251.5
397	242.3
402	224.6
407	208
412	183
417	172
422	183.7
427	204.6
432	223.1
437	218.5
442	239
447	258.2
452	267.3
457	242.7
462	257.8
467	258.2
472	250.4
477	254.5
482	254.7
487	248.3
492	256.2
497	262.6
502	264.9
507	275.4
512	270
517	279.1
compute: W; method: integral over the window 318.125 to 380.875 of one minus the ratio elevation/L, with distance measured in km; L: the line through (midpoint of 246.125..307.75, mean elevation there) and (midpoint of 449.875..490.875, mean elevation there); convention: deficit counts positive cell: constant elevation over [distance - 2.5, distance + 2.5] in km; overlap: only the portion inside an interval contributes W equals -4.8 km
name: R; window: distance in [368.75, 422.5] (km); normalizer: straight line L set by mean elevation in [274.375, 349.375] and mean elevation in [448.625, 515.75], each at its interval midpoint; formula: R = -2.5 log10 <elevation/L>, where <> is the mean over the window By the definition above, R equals 0.13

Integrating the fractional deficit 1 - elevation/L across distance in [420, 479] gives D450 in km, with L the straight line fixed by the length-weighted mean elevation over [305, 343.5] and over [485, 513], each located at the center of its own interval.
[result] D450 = 5.1 km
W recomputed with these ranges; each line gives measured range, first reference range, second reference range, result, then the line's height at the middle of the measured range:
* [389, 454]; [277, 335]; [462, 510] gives 9.3 km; 258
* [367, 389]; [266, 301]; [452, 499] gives -1.0 km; 249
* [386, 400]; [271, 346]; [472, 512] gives 0.6 km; 257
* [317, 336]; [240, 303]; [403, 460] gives -2.0 km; 226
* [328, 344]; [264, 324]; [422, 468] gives -1.0 km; 244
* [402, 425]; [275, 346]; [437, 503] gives 5.7 km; 255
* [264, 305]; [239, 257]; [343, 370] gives -0.7 km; 238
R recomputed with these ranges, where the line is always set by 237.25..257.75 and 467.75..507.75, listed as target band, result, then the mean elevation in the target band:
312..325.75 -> -0.06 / 251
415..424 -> 0.37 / 178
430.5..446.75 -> 0.09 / 231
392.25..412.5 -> 0.12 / 222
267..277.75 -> 0.07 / 217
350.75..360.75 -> -0.08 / 261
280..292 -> -0.11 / 258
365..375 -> -0.09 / 265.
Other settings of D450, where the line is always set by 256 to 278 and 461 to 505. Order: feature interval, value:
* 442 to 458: -0.4 km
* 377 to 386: -1.1 km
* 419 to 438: 2.9 km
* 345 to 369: -3.8 km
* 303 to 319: -3.9 km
